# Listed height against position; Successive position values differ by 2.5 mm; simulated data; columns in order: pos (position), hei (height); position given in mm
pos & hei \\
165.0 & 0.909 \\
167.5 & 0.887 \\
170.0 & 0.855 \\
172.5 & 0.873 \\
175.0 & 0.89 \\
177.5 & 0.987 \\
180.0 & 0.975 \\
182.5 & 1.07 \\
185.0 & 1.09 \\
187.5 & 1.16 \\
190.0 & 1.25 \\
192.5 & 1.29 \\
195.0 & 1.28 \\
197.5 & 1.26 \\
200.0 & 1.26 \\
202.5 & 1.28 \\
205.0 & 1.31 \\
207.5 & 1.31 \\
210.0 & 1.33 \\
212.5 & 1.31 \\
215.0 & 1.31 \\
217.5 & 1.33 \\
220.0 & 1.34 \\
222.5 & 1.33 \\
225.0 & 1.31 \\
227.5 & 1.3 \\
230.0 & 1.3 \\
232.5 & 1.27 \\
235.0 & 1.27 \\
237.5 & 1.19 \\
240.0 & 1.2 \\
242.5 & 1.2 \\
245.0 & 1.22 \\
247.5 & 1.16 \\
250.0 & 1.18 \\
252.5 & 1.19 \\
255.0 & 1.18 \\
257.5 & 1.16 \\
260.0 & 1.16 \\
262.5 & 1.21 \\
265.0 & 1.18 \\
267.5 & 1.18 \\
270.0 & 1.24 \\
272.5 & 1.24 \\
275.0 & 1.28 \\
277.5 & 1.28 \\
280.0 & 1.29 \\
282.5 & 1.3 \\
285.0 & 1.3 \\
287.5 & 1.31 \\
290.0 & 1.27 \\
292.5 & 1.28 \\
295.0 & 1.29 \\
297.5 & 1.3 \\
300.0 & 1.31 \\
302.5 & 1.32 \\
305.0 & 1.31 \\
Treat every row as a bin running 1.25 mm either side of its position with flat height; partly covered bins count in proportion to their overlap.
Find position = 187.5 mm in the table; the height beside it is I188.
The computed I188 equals 1.16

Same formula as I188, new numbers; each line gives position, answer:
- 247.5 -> 1.16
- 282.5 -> 1.3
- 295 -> 1.29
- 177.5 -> 0.987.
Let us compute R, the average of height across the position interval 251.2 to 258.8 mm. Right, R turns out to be 1.18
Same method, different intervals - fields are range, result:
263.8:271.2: 1.2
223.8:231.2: 1.3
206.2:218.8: 1.32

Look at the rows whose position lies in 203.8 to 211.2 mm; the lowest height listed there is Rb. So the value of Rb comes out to 1.31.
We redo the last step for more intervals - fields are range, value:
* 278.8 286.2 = 1.29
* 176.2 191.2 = 0.975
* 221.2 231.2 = 1.3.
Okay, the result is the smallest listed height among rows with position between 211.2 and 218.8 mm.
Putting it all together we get 1.31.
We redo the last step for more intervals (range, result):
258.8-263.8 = 1.16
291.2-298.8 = 1.28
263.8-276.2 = 1.18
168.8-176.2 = 0.855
